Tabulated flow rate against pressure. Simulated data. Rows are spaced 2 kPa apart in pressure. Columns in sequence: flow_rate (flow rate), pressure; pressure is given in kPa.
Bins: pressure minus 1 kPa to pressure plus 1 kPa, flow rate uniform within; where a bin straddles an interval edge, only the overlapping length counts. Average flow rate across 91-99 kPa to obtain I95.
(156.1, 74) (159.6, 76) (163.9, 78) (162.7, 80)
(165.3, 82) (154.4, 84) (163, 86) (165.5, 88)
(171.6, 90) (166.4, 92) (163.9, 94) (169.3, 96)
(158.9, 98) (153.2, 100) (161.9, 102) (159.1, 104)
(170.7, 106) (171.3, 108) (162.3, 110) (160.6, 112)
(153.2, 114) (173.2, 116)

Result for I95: 165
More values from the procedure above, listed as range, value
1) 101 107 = 164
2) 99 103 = 158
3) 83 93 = 164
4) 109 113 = 161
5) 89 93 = 169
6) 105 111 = 168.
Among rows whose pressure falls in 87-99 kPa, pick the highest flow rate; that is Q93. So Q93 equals 171.6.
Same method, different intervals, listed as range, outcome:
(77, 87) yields 165.3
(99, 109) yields 171.3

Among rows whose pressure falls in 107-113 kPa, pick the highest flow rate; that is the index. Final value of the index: 171.3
